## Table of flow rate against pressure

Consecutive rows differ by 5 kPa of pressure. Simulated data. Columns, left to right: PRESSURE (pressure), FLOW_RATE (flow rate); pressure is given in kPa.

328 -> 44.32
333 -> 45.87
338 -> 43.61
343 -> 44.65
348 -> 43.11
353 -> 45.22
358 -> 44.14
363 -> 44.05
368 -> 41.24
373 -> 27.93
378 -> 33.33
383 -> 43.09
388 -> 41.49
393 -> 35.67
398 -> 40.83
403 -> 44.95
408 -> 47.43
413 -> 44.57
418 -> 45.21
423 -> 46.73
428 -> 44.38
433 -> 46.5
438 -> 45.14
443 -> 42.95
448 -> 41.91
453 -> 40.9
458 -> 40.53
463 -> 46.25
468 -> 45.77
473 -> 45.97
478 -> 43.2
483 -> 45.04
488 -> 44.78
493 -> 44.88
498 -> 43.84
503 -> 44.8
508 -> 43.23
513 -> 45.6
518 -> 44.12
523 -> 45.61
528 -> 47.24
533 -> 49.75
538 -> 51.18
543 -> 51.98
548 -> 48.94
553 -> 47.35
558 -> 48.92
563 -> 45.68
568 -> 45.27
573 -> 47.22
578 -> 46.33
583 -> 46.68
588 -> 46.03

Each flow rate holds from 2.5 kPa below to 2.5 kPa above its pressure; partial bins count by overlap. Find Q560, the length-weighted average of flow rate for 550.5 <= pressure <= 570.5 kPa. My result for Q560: 46.8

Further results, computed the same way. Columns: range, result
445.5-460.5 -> 41.1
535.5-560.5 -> 49.7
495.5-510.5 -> 44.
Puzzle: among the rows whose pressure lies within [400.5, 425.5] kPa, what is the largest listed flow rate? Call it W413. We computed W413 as 47.43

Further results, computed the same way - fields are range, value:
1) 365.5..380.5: 41.24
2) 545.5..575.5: 48.94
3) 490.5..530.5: 47.24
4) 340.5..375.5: 45.22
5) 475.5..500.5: 45.04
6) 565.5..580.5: 47.22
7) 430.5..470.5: 46.5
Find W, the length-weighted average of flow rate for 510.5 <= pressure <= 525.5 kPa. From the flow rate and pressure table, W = 45.1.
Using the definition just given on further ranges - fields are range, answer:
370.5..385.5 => 34.8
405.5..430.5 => 45.7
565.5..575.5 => 46.2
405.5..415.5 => 46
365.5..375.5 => 34.6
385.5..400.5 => 39.3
